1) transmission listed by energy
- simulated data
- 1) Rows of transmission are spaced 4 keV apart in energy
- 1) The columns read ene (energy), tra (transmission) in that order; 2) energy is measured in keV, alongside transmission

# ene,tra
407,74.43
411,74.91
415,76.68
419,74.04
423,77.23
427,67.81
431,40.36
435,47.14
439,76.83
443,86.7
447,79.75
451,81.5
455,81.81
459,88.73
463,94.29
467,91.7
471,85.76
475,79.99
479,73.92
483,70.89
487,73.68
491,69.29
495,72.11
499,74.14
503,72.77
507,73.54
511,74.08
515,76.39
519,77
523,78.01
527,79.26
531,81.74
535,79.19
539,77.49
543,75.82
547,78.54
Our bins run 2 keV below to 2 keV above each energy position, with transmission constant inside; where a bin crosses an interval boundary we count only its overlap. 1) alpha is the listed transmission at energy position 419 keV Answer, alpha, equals 74.04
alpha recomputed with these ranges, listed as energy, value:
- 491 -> 69.29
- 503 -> 72.77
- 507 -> 73.54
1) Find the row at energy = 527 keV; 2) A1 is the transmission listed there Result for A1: 79.26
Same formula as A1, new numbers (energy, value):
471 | 85.76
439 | 76.83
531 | 81.74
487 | 73.68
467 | 91.7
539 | 77.49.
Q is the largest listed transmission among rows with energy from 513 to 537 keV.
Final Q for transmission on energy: 81.74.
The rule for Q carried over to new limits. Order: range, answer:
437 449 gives 86.7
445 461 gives 88.73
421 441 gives 77.23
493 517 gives 76.39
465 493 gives 91.7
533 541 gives 79.19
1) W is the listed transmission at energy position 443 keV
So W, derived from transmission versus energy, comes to 86.7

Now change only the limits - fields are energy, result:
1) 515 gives 76.39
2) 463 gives 94.29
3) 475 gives 79.99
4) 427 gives 67.81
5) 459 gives 88.73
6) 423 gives 77.23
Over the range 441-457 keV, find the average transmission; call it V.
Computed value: 82.4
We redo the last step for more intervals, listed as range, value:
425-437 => 51.8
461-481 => 85.1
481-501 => 72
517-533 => 79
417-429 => 73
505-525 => 75.8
